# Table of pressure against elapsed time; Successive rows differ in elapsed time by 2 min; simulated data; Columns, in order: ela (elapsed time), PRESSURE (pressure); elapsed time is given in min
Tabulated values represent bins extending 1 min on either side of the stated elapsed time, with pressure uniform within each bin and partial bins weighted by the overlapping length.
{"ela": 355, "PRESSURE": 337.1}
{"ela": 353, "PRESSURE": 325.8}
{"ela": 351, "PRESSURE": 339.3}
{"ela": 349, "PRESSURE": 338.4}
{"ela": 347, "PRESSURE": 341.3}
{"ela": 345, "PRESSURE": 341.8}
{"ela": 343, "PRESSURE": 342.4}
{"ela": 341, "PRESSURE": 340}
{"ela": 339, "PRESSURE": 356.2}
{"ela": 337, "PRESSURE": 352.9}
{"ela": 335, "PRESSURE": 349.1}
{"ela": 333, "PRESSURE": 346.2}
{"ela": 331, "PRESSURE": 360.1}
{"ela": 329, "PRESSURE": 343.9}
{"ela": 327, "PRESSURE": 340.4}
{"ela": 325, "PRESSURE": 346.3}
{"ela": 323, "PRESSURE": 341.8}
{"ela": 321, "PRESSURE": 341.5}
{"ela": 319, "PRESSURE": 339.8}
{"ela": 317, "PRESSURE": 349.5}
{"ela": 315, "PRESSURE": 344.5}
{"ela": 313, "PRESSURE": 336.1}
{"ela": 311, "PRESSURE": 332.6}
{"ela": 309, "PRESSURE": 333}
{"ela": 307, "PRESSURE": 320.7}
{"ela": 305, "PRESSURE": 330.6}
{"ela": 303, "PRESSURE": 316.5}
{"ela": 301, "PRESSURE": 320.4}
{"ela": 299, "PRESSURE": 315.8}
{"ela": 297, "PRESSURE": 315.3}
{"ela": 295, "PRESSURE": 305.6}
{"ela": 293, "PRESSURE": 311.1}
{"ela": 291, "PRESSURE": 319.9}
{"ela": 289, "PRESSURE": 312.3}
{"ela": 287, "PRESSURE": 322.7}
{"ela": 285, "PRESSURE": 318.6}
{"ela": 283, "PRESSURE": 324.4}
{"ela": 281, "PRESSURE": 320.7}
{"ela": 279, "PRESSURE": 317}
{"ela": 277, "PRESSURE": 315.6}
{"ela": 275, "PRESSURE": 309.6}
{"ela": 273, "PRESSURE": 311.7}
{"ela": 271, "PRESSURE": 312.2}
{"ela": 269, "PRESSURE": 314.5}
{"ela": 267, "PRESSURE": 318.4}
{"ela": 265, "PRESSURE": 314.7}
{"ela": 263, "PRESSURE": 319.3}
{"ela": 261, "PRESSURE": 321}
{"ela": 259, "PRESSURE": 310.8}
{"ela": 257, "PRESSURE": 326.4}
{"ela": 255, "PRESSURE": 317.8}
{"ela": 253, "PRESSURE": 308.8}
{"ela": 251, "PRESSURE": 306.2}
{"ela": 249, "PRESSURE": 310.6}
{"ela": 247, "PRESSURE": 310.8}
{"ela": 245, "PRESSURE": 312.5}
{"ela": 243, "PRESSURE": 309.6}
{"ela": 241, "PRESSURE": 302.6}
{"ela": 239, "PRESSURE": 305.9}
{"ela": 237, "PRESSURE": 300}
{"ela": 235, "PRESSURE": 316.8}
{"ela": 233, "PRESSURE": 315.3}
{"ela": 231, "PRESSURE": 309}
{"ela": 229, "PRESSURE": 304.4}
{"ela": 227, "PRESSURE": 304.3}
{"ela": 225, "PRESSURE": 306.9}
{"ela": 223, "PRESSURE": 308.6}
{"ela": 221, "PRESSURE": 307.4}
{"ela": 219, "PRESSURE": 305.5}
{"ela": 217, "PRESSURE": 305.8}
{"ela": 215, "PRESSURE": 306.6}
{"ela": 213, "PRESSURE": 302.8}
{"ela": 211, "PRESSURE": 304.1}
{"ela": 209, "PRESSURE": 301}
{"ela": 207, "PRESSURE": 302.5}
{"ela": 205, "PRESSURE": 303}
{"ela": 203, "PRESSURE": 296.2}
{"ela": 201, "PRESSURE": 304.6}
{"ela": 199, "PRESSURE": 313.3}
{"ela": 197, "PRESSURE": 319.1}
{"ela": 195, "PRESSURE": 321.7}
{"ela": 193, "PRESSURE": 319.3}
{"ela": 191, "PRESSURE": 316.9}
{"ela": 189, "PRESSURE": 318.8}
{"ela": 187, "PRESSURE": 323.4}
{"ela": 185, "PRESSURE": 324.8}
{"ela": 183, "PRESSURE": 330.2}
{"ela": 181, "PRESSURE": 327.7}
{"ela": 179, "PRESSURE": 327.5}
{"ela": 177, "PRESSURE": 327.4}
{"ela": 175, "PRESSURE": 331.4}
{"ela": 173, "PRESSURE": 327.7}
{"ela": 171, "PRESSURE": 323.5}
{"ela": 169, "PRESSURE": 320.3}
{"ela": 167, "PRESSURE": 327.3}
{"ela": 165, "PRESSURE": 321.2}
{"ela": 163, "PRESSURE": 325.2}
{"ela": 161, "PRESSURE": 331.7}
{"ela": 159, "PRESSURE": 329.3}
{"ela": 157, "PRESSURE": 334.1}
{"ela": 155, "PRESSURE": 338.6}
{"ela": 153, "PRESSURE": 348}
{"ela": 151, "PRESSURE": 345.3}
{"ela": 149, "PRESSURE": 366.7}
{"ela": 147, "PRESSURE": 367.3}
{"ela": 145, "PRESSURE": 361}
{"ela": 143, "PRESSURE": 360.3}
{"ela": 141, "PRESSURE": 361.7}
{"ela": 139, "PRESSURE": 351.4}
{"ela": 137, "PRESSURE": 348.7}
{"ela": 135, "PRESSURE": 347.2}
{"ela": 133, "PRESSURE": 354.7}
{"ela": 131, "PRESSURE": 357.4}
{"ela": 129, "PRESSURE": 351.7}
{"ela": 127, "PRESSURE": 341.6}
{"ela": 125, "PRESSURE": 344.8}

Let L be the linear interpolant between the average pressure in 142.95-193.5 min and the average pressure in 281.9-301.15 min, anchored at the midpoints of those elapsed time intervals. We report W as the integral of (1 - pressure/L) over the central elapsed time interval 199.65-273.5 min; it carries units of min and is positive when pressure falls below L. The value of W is 3.4 min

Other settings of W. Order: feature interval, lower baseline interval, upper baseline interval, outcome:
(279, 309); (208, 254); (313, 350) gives 1.1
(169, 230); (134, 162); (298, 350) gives 5.7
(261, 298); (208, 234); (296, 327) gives 0.8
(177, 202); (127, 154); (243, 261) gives 1.2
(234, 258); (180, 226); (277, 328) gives 0.6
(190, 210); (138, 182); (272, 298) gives 1.3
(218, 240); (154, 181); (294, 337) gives 1.6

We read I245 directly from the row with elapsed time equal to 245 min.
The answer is 312.5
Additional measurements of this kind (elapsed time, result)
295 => 305.6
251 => 306.2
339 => 356.2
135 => 347.2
